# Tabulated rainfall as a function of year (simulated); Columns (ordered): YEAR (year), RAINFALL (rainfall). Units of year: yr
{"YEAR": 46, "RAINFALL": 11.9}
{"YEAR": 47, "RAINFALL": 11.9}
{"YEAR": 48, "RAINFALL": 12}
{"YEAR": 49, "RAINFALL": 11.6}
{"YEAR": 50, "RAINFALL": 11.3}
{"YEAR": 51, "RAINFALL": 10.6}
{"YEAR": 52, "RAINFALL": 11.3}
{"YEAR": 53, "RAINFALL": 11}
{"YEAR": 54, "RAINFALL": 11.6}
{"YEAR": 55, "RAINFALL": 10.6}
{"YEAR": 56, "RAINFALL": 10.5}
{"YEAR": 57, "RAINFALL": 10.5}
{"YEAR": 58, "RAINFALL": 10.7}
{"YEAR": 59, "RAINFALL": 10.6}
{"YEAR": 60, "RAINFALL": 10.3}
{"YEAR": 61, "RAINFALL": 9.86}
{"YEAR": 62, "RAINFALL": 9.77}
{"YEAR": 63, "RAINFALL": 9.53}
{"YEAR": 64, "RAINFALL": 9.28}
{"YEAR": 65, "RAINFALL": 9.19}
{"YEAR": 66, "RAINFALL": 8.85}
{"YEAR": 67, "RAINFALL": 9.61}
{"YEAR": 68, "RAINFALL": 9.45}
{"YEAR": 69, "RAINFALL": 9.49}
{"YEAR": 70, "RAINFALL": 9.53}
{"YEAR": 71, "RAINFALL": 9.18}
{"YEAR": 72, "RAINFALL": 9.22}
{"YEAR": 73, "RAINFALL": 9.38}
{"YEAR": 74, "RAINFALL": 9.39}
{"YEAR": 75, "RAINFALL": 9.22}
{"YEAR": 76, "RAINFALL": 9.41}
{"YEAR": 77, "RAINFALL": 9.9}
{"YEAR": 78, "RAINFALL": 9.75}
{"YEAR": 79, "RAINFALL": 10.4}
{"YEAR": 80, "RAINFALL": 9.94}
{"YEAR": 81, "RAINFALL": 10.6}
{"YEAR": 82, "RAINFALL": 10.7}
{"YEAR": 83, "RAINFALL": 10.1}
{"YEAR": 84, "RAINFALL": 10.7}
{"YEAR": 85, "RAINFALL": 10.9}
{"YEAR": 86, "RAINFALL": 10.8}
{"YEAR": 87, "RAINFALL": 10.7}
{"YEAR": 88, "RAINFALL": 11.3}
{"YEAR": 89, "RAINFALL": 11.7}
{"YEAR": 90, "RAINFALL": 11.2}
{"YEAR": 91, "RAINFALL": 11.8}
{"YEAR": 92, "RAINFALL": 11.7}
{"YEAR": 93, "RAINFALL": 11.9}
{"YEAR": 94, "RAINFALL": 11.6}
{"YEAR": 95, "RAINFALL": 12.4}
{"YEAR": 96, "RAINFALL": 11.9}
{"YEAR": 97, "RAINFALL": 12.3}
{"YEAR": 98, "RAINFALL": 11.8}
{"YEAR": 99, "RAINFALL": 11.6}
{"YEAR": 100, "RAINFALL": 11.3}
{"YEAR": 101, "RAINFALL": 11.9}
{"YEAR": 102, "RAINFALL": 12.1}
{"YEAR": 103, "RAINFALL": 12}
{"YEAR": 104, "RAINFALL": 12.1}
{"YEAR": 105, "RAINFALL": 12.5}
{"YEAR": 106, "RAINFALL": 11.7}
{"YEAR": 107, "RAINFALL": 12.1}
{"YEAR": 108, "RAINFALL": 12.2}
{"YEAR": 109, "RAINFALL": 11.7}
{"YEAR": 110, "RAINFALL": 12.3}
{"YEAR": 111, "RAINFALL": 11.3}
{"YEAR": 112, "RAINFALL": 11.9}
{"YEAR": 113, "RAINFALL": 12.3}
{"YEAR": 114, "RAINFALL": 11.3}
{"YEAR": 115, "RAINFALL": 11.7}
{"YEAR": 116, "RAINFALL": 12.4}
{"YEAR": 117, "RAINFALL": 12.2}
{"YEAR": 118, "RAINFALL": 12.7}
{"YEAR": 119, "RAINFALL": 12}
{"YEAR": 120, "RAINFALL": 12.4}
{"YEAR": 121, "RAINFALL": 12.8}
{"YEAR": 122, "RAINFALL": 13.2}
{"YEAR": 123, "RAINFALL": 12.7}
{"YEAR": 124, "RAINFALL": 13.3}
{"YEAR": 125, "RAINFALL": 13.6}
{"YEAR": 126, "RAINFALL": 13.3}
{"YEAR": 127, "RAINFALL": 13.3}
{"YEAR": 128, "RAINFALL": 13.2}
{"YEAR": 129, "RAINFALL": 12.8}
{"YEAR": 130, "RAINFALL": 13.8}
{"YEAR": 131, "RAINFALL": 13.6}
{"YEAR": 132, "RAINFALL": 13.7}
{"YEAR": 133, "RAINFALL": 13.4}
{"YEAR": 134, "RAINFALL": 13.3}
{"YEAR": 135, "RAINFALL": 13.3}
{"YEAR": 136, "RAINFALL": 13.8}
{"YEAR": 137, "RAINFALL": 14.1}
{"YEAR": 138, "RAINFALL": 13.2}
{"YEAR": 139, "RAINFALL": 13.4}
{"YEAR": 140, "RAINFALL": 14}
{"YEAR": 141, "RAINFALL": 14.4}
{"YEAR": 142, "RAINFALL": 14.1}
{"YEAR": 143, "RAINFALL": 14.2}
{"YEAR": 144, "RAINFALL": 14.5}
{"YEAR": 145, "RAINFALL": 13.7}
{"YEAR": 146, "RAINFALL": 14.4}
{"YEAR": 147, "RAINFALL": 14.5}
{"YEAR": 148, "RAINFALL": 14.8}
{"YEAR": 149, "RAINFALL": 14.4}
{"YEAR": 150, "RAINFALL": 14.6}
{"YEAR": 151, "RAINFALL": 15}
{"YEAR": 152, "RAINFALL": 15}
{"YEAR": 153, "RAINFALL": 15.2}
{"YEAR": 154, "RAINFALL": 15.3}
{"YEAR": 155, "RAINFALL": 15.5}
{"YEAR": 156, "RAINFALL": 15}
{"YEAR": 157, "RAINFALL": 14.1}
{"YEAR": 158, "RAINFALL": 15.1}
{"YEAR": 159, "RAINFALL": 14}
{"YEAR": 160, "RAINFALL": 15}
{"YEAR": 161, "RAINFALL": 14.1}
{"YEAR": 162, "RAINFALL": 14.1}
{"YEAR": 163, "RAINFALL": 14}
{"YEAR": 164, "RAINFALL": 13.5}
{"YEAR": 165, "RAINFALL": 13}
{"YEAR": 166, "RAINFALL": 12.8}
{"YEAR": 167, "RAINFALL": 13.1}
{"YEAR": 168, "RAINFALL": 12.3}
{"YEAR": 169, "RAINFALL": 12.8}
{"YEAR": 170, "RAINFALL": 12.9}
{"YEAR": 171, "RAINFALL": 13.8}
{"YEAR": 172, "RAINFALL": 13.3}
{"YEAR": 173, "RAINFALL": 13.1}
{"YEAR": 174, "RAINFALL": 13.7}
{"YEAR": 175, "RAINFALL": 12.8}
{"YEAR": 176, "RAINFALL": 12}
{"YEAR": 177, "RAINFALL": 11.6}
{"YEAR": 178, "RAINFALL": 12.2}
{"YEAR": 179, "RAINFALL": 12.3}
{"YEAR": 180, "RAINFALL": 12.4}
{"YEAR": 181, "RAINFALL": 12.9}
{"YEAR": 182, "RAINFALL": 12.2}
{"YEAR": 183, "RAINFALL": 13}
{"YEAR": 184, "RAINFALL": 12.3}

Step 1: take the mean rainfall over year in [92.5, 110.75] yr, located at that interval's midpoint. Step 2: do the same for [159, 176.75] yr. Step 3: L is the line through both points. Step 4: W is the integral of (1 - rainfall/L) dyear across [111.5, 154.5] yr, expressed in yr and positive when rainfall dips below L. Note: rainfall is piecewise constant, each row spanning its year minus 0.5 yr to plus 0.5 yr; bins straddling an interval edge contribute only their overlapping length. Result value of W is -3.1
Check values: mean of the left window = 12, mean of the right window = 13.3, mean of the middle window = 13.5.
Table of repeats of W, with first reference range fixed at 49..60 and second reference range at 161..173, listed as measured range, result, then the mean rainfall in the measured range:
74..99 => 1.4 yr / 10.9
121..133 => -0.9 yr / 13.3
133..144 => -1.0 yr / 13.8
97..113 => 0.0 yr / 11.9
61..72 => 1.7 yr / 9.4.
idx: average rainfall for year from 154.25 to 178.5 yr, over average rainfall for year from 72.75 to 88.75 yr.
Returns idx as 1.3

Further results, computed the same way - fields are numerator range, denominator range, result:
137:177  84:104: 1.20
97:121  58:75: 1.25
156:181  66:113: 1.21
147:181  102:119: 1.14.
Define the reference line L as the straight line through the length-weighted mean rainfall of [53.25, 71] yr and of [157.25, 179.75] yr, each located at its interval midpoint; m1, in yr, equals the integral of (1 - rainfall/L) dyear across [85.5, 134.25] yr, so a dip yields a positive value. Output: -3.5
